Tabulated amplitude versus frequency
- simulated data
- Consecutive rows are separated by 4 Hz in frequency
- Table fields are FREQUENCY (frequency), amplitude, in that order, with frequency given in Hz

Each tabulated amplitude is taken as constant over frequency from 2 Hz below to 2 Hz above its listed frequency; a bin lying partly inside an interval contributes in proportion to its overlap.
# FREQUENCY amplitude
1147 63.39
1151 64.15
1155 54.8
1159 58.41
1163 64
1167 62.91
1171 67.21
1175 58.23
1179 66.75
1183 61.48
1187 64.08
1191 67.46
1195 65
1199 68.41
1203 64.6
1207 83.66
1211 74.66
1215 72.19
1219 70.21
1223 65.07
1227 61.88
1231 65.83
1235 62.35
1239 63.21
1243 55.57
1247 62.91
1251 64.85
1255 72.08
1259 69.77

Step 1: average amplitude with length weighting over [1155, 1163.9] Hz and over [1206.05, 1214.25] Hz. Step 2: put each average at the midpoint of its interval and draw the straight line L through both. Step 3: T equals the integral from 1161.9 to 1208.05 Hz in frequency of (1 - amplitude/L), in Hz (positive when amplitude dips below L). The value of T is 1.7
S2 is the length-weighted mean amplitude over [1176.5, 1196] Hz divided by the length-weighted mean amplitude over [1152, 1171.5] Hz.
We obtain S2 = 1.06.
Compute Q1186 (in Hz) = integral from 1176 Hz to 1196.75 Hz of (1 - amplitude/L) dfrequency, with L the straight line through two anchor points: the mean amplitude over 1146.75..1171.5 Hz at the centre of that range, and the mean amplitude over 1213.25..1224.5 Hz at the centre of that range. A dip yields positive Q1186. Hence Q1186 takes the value 0.2 Hz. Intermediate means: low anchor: 61.7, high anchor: 69.3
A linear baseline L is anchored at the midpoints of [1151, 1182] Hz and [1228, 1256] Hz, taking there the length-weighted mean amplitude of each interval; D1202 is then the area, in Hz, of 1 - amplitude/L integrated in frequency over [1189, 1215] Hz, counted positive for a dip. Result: -3.4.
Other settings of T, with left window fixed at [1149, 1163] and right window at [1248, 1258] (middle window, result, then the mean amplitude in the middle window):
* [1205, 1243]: -1.5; 68.1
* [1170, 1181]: -0.4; 63.8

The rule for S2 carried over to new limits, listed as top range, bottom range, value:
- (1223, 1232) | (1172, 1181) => 1.01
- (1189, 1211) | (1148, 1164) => 1.17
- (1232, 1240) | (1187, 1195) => 0.96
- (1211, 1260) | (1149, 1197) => 1.05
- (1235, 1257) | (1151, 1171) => 1.04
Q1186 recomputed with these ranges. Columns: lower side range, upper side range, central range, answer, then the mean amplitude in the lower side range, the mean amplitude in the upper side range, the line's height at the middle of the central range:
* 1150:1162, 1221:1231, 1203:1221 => -3.16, 59.1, 63.9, 63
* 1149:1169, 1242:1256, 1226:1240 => -0.02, 60.9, 63.9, 63.3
